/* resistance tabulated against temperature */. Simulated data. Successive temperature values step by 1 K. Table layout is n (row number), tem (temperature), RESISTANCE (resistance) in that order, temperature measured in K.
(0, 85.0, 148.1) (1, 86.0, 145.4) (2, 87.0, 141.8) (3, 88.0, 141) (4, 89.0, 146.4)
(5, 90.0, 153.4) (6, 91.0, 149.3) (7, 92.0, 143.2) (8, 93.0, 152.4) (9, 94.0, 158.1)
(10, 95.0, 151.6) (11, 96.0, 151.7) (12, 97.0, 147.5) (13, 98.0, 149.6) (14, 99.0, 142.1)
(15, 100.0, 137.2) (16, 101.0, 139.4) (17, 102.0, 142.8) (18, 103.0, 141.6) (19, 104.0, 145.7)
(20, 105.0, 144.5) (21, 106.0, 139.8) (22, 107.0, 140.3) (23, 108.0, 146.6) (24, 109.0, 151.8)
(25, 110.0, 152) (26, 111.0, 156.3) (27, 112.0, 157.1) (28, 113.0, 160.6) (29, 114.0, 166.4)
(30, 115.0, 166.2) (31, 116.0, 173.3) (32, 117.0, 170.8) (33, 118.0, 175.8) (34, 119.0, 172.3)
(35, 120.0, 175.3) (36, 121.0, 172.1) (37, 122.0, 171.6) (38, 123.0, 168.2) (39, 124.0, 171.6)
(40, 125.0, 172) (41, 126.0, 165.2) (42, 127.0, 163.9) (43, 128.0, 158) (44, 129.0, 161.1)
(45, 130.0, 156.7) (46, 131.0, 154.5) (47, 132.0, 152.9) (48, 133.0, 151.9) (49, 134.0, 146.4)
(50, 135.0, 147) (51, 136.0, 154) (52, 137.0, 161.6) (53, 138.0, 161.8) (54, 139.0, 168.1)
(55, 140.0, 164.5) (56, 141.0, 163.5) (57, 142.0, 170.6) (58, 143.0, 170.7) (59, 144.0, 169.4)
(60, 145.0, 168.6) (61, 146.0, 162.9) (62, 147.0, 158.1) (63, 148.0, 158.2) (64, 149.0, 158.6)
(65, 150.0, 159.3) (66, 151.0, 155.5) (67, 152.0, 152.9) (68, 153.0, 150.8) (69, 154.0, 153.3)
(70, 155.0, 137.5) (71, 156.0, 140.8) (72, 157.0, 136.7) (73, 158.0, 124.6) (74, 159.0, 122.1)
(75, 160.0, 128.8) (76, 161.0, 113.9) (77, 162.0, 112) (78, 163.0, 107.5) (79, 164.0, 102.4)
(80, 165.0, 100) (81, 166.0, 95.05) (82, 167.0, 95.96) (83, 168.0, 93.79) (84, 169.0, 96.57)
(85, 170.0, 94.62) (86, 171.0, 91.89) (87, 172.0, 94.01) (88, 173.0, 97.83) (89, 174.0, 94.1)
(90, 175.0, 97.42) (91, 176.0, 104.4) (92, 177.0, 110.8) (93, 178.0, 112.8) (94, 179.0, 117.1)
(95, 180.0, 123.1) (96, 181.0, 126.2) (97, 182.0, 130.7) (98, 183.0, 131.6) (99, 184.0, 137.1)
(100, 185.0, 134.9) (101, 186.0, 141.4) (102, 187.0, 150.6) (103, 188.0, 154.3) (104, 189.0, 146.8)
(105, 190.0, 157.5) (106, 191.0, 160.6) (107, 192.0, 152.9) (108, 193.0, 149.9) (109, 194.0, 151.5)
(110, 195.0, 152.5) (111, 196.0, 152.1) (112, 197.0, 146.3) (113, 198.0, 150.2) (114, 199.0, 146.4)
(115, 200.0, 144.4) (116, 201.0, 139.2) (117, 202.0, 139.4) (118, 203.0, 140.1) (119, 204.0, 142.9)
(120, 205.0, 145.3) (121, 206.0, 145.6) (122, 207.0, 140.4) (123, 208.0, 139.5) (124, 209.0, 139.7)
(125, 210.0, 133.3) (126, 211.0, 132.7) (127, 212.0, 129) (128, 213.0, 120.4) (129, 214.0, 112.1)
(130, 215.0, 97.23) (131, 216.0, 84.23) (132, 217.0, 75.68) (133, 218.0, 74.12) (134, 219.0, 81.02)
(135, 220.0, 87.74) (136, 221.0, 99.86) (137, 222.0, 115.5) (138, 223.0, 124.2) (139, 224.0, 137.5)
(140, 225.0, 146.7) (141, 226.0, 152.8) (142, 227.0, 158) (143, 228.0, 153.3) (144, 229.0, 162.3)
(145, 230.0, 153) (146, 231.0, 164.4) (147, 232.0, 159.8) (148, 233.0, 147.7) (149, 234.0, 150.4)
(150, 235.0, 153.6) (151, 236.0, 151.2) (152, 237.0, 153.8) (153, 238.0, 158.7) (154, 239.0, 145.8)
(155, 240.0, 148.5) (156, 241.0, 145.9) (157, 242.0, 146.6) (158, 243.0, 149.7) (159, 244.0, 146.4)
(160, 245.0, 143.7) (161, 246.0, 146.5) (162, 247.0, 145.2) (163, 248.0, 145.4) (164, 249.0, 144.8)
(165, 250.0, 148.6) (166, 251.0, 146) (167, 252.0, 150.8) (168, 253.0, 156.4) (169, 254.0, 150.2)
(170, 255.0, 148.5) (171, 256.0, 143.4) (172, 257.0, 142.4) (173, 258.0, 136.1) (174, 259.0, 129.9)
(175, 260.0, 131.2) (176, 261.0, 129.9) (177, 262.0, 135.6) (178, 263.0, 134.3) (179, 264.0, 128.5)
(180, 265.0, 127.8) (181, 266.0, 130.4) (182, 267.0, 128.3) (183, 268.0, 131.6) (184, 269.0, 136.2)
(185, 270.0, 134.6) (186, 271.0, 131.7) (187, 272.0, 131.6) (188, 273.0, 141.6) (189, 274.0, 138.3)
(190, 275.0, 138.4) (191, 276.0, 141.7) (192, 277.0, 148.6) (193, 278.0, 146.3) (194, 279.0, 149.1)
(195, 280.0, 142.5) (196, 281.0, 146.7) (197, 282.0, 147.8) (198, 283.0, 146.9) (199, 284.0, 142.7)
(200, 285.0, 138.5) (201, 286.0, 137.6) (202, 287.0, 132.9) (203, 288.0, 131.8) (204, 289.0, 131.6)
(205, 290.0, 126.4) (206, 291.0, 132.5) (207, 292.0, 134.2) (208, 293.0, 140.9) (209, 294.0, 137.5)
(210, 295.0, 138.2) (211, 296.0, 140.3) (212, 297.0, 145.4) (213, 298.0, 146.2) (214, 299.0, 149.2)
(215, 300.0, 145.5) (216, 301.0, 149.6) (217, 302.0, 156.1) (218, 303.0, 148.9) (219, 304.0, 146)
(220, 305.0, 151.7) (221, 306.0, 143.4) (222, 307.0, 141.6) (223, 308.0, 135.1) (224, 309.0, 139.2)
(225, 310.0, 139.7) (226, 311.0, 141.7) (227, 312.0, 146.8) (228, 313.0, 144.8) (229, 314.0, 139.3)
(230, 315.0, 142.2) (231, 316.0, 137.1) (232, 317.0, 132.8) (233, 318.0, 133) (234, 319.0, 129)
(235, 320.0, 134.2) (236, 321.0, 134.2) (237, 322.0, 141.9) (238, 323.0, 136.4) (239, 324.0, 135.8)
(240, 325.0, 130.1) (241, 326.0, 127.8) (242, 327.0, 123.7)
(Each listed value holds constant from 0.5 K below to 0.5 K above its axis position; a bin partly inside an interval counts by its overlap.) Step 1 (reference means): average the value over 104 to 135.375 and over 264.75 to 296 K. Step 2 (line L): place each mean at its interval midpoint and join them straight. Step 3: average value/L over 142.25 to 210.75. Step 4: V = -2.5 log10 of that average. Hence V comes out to 0.14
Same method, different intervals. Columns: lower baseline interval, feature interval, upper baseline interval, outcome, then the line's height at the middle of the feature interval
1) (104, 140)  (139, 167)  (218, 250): 0.10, 155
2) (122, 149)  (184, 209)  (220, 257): 0.04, 153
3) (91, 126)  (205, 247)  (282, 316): 0.10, 147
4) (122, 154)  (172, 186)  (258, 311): 0.30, 155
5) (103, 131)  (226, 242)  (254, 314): -0.05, 146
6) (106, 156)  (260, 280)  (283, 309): 0.06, 144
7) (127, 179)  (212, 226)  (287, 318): 0.28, 138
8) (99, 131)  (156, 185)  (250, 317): 0.34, 152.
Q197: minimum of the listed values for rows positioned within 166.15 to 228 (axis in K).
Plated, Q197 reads 74.12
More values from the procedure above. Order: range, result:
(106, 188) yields 91.89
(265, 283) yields 127.8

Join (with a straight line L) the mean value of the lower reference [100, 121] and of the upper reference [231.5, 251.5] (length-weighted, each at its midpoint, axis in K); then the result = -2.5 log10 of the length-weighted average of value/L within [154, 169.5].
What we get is 0.31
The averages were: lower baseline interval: 156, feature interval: 115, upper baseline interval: 149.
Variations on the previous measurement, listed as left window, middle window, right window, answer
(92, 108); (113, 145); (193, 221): -0.170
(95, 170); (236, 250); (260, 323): -0.044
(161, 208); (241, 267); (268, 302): -0.041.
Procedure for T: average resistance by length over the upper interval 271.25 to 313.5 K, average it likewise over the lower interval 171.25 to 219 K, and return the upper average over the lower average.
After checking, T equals 1.10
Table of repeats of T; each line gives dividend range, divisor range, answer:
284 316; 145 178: 1.15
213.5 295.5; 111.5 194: 0.96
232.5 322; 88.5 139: 0.91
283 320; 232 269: 0.98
